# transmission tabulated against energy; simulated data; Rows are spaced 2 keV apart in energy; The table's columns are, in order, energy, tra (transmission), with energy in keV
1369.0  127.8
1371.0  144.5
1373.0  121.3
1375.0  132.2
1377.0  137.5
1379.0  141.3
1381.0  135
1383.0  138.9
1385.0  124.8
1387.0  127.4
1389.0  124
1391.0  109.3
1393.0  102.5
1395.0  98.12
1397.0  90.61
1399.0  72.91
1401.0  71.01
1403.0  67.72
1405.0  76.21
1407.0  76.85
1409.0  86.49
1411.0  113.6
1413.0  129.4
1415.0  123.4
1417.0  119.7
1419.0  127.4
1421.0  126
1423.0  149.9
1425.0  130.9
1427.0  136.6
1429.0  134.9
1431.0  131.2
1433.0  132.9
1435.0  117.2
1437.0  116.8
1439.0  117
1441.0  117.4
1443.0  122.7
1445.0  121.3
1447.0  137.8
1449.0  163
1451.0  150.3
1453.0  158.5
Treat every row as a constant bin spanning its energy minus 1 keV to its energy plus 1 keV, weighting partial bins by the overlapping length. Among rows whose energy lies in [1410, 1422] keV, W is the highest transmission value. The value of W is 129.4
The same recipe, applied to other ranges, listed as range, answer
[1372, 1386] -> 141.3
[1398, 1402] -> 72.91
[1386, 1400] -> 127.4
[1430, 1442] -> 132.9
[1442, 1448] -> 137.8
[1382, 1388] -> 138.9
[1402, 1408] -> 76.85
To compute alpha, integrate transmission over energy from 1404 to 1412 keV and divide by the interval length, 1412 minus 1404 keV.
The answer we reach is 88.3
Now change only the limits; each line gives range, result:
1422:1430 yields 138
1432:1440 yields 121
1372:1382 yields 133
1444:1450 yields 141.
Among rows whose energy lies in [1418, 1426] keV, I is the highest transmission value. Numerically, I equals 149.9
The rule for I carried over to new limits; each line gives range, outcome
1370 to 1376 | 144.5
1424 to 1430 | 136.6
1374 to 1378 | 137.5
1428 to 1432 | 134.9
